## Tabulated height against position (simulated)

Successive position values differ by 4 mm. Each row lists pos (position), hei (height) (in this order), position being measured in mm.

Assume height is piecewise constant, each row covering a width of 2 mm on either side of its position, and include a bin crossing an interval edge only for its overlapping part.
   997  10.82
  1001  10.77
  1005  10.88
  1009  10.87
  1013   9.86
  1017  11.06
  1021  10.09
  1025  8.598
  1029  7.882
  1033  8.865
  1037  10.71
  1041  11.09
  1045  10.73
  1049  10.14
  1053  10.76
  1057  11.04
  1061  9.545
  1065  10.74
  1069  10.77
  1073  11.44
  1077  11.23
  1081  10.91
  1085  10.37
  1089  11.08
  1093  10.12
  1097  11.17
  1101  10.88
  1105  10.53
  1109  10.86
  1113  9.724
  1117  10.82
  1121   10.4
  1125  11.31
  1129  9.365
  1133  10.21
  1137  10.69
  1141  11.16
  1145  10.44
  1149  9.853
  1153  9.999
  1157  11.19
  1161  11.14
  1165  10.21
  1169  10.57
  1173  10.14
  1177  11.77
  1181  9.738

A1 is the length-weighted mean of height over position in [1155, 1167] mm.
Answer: 10.8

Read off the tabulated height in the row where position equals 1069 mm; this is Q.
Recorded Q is 10.77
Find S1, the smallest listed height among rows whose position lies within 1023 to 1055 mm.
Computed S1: 7.882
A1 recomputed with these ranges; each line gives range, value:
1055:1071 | 10.5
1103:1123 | 10.5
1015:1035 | 9.3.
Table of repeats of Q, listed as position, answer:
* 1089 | 11.08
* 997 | 10.82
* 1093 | 10.12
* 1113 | 9.724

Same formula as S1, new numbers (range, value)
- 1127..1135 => 9.365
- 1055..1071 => 9.545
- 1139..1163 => 9.853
